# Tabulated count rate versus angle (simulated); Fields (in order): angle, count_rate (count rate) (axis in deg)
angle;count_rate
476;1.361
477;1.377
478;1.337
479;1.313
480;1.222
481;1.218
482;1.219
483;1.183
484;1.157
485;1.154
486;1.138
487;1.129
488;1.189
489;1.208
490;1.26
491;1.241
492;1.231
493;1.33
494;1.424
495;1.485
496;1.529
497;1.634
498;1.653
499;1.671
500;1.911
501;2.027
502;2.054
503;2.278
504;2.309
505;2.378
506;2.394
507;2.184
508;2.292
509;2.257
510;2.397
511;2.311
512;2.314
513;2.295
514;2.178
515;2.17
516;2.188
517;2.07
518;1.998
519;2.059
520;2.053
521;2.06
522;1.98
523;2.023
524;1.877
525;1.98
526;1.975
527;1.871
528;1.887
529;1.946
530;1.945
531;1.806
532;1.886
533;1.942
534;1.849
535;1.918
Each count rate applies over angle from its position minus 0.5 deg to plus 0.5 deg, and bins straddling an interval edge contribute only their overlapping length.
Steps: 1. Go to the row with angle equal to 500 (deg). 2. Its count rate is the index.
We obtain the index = 1.911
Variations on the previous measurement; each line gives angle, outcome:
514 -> 2.178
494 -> 1.424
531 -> 1.806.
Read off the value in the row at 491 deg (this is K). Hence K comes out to 1.241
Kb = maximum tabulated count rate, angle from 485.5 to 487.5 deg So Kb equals 1.138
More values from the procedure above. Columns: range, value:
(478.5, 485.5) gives 1.313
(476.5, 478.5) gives 1.377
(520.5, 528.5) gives 2.06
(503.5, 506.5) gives 2.394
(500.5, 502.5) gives 2.054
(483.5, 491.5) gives 1.26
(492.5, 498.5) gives 1.653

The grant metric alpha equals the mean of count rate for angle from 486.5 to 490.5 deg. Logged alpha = 1.2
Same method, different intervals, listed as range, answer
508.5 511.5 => 2.32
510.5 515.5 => 2.25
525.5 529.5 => 1.92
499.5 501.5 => 1.97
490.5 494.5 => 1.31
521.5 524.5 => 1.96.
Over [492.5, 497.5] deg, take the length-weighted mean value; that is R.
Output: 1.48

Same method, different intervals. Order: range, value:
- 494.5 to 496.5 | 1.51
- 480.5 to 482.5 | 1.22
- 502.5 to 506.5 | 2.34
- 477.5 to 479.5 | 1.32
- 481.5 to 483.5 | 1.2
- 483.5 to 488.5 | 1.15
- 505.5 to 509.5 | 2.28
